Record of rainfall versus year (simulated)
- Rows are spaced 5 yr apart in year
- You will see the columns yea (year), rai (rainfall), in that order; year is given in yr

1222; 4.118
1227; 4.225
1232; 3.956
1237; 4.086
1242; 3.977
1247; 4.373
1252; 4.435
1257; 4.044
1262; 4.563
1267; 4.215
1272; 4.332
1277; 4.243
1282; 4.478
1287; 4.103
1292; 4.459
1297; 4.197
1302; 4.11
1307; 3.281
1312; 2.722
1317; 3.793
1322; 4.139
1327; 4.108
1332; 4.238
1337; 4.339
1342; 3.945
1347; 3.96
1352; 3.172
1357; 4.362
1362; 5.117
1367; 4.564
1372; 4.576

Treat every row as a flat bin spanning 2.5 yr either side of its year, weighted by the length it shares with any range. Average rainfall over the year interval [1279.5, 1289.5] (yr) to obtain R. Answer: 4.29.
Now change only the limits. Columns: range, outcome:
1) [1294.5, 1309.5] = 3.86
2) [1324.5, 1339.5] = 4.23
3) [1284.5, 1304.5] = 4.22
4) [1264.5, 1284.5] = 4.32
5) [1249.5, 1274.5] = 4.32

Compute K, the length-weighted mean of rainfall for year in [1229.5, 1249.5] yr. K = 4.1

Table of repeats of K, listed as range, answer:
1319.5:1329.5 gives 4.12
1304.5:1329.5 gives 3.61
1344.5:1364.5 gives 4.15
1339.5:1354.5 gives 3.69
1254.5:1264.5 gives 4.3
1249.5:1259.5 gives 4.24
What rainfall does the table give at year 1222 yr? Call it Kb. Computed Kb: 4.118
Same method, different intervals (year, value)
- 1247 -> 4.373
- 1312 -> 2.722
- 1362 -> 5.117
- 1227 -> 4.225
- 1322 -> 4.139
